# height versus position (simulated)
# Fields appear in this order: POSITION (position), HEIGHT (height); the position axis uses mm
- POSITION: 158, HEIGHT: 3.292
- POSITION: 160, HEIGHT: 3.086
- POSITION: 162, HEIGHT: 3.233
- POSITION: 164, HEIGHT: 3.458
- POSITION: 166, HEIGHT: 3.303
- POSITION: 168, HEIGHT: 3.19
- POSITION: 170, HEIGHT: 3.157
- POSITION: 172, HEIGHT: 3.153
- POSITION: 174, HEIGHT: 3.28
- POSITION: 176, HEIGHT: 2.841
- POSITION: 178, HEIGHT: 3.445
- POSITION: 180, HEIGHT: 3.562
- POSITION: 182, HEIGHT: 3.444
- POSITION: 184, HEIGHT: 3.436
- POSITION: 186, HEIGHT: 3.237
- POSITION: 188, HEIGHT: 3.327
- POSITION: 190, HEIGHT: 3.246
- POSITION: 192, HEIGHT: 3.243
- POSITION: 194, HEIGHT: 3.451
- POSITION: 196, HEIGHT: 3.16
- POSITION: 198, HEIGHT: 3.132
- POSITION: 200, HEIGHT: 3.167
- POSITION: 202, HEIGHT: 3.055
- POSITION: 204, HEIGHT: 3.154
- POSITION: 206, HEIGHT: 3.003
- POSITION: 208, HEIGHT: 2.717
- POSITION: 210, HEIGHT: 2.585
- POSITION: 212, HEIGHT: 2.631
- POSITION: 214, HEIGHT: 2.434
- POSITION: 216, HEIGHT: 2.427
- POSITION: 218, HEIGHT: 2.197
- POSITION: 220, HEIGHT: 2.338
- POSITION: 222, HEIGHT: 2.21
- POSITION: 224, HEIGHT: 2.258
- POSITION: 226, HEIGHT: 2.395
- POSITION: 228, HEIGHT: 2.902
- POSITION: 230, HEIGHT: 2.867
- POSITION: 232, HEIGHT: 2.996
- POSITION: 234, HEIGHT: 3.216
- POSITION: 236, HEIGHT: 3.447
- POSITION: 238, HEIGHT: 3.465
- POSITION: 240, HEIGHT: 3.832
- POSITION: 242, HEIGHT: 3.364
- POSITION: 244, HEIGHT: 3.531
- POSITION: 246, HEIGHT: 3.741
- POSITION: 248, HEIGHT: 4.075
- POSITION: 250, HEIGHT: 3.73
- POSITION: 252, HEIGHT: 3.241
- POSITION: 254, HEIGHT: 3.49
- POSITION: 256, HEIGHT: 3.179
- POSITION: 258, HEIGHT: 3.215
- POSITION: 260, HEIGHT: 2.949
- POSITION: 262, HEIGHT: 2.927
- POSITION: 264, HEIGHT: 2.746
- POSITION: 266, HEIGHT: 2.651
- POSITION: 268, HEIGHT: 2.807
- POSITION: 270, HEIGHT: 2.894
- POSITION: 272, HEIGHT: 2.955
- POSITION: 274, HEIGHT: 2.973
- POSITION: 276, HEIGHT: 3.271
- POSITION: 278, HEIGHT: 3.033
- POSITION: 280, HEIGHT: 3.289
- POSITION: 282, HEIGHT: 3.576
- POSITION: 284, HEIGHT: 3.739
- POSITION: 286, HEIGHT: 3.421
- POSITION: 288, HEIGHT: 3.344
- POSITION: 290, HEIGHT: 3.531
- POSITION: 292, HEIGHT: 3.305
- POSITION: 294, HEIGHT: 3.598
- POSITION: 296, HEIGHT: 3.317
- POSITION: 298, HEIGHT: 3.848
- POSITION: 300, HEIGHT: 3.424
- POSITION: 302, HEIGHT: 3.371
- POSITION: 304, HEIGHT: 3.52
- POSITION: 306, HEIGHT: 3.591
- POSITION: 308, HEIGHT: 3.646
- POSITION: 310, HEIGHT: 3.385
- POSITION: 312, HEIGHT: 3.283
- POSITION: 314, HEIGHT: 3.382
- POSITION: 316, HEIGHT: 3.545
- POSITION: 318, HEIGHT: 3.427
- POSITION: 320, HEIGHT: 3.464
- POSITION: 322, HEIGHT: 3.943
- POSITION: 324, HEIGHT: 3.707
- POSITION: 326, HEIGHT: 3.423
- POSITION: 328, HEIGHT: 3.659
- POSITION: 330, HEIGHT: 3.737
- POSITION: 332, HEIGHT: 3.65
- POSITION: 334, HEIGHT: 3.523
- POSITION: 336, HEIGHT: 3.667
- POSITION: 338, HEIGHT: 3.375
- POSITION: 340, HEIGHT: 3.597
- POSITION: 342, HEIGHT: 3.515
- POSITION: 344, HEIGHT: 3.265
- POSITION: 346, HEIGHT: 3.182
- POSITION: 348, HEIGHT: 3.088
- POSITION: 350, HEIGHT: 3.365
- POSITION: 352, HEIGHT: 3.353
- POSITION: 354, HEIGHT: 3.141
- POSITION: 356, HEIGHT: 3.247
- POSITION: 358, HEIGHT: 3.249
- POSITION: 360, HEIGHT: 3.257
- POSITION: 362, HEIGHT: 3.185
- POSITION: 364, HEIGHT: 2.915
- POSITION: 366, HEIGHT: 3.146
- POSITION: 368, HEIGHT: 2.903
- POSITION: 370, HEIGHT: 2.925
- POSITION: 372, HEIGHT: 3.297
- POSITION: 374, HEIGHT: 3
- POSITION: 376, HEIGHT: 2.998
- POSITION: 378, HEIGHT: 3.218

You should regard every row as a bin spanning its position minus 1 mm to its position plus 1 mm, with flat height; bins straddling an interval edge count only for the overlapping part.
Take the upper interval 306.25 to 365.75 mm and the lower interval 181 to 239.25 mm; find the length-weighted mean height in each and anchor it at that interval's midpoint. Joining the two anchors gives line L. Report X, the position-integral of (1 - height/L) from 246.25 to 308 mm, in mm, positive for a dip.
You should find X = -2.3 mm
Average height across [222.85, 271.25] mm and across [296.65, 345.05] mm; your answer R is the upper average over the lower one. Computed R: 1.1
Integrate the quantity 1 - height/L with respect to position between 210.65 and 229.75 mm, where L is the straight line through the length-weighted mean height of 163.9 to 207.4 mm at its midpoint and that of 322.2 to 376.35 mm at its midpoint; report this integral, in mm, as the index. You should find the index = 4.8 mm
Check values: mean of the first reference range 3.24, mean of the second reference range 3.32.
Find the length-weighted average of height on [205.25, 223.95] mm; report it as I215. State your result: 2.49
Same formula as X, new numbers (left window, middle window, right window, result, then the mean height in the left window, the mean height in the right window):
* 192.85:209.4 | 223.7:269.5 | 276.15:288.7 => 1.05 mm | 3.09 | 3.39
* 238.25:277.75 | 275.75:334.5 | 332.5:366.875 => -4.08 mm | 3.24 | 3.3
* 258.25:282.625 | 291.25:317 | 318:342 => -1.08 mm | 3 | 3.6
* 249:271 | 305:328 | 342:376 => -3.00 mm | 3.08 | 3.16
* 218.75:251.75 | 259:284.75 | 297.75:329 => 2.10 mm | 3.14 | 3.53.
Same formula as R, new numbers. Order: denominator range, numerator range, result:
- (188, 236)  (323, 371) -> 1.17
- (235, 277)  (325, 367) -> 1.03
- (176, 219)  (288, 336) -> 1.16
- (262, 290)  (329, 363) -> 1.08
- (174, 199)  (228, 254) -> 1.04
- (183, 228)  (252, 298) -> 1.12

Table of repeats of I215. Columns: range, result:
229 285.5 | 3.26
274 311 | 3.44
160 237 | 3.01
